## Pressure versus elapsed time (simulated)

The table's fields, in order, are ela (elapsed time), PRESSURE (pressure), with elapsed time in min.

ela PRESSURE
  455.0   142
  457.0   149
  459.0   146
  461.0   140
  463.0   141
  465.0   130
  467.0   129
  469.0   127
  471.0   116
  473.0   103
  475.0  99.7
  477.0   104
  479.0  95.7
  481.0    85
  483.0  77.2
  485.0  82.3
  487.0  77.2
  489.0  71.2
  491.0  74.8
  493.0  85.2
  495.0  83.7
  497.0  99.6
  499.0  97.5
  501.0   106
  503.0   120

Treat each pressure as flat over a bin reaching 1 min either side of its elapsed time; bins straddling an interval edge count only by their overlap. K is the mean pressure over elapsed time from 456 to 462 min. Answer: 145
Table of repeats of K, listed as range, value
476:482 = 94.9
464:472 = 126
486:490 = 74.2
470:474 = 110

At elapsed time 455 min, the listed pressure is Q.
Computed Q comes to 142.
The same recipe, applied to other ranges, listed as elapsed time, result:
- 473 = 103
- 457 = 149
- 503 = 120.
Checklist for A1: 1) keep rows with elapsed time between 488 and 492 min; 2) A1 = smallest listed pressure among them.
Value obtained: 71.2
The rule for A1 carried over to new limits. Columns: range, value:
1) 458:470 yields 127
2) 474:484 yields 77.2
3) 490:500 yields 74.8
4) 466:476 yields 99.7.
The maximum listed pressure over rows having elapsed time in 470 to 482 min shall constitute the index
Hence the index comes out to 116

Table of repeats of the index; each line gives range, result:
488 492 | 74.8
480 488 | 85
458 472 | 146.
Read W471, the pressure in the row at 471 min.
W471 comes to 116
